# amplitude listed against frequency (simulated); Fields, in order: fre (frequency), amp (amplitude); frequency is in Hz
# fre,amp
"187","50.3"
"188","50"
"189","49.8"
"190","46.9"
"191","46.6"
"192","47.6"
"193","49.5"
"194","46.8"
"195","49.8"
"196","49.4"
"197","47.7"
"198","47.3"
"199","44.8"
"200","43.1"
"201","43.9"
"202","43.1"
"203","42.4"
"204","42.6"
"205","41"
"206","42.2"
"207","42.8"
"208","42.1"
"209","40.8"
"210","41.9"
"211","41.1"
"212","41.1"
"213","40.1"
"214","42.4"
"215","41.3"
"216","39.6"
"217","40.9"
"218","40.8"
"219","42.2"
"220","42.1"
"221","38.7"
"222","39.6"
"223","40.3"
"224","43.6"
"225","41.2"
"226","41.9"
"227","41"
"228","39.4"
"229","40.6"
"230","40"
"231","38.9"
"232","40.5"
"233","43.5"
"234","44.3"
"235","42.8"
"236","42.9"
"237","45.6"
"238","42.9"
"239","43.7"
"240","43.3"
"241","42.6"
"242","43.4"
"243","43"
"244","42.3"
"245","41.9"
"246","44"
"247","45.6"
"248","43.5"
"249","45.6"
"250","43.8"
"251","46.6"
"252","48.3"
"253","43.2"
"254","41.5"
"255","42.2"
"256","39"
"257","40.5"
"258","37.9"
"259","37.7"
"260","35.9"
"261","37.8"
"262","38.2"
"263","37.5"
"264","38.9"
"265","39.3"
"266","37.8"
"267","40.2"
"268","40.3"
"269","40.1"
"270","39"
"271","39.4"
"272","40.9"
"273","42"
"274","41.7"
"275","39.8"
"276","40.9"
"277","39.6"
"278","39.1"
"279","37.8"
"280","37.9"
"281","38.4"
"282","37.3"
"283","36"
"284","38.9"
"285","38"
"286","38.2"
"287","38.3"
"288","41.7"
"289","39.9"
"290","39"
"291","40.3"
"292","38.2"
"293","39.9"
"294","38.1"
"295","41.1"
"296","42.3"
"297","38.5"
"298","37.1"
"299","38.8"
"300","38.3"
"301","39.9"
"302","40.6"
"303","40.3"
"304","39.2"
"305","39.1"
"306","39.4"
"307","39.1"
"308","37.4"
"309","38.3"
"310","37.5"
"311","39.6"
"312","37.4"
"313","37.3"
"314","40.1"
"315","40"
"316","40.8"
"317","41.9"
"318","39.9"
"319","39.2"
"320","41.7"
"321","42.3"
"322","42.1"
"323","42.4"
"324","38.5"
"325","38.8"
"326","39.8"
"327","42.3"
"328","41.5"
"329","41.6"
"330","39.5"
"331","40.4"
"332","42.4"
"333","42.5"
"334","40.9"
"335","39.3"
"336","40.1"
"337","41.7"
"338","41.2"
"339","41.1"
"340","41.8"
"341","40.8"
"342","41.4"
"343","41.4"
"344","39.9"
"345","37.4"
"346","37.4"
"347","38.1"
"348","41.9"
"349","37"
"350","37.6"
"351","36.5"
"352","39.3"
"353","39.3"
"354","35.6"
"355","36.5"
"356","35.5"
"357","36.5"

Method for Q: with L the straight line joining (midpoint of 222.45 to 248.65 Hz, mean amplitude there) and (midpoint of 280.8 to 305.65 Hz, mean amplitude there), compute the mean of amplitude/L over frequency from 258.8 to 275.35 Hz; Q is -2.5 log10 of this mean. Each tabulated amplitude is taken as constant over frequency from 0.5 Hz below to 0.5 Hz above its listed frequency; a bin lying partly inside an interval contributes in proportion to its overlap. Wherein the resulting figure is 0.037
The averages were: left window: 42.4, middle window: 39.2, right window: 39.1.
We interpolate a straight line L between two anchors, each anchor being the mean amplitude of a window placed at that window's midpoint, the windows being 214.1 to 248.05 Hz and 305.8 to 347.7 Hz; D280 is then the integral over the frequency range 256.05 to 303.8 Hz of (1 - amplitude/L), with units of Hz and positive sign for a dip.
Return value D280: 2.23 Hz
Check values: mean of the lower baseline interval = 42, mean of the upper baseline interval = 40.2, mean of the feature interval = 39.1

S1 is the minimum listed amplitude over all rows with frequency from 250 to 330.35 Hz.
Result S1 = 35.9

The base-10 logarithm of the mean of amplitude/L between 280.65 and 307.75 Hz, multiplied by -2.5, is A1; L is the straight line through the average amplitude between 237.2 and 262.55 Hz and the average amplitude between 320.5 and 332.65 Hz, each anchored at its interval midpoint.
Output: 0.06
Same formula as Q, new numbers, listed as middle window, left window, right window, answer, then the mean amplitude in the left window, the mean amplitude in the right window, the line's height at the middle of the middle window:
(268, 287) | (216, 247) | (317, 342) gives 0.06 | 42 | 40.9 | 41.5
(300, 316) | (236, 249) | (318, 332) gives 0.06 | 43.5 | 40.8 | 41.4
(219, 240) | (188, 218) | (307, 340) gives 0.04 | 44.1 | 40.3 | 43.3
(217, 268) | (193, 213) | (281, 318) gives 0.01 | 43.9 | 39.1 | 42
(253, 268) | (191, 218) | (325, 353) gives 0.08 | 43.7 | 40.1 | 42.2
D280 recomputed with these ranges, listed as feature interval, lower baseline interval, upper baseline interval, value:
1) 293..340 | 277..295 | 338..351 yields -1.03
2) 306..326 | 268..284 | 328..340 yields 0.40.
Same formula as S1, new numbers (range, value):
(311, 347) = 37.3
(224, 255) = 38.9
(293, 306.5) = 37.1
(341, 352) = 36.5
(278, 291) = 36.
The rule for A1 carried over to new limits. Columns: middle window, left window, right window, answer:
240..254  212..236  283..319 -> -0.09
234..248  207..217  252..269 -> -0.08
